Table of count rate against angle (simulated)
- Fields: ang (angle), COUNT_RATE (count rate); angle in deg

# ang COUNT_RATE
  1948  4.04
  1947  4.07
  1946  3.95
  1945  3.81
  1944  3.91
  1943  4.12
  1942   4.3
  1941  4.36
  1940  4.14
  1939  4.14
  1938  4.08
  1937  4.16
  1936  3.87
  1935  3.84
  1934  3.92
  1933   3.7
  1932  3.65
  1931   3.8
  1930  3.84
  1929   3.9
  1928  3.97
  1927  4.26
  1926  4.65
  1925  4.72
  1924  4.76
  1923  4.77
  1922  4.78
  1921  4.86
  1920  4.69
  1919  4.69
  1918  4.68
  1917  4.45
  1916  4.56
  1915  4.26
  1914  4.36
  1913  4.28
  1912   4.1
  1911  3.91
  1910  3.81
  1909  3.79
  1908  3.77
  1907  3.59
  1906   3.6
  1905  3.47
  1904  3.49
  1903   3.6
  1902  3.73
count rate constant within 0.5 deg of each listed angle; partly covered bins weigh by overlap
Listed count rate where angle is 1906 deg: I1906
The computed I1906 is 3.6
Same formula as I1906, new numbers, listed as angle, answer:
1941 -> 4.36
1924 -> 4.76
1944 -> 3.91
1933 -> 3.7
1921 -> 4.86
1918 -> 4.68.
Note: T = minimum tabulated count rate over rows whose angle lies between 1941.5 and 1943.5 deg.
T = 4.12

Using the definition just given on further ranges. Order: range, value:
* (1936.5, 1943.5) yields 4.08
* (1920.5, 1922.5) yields 4.78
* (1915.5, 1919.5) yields 4.45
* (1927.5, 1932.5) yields 3.65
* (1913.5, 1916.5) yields 4.26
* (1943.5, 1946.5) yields 3.81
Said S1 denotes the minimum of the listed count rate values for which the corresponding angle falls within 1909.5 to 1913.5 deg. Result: 3.81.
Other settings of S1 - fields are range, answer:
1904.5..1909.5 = 3.47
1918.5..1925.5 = 4.69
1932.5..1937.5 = 3.7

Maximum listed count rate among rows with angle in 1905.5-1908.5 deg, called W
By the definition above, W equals 3.77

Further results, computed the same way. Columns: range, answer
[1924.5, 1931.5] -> 4.72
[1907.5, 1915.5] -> 4.36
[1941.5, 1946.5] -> 4.3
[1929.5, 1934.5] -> 3.92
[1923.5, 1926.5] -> 4.76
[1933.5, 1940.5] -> 4.16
